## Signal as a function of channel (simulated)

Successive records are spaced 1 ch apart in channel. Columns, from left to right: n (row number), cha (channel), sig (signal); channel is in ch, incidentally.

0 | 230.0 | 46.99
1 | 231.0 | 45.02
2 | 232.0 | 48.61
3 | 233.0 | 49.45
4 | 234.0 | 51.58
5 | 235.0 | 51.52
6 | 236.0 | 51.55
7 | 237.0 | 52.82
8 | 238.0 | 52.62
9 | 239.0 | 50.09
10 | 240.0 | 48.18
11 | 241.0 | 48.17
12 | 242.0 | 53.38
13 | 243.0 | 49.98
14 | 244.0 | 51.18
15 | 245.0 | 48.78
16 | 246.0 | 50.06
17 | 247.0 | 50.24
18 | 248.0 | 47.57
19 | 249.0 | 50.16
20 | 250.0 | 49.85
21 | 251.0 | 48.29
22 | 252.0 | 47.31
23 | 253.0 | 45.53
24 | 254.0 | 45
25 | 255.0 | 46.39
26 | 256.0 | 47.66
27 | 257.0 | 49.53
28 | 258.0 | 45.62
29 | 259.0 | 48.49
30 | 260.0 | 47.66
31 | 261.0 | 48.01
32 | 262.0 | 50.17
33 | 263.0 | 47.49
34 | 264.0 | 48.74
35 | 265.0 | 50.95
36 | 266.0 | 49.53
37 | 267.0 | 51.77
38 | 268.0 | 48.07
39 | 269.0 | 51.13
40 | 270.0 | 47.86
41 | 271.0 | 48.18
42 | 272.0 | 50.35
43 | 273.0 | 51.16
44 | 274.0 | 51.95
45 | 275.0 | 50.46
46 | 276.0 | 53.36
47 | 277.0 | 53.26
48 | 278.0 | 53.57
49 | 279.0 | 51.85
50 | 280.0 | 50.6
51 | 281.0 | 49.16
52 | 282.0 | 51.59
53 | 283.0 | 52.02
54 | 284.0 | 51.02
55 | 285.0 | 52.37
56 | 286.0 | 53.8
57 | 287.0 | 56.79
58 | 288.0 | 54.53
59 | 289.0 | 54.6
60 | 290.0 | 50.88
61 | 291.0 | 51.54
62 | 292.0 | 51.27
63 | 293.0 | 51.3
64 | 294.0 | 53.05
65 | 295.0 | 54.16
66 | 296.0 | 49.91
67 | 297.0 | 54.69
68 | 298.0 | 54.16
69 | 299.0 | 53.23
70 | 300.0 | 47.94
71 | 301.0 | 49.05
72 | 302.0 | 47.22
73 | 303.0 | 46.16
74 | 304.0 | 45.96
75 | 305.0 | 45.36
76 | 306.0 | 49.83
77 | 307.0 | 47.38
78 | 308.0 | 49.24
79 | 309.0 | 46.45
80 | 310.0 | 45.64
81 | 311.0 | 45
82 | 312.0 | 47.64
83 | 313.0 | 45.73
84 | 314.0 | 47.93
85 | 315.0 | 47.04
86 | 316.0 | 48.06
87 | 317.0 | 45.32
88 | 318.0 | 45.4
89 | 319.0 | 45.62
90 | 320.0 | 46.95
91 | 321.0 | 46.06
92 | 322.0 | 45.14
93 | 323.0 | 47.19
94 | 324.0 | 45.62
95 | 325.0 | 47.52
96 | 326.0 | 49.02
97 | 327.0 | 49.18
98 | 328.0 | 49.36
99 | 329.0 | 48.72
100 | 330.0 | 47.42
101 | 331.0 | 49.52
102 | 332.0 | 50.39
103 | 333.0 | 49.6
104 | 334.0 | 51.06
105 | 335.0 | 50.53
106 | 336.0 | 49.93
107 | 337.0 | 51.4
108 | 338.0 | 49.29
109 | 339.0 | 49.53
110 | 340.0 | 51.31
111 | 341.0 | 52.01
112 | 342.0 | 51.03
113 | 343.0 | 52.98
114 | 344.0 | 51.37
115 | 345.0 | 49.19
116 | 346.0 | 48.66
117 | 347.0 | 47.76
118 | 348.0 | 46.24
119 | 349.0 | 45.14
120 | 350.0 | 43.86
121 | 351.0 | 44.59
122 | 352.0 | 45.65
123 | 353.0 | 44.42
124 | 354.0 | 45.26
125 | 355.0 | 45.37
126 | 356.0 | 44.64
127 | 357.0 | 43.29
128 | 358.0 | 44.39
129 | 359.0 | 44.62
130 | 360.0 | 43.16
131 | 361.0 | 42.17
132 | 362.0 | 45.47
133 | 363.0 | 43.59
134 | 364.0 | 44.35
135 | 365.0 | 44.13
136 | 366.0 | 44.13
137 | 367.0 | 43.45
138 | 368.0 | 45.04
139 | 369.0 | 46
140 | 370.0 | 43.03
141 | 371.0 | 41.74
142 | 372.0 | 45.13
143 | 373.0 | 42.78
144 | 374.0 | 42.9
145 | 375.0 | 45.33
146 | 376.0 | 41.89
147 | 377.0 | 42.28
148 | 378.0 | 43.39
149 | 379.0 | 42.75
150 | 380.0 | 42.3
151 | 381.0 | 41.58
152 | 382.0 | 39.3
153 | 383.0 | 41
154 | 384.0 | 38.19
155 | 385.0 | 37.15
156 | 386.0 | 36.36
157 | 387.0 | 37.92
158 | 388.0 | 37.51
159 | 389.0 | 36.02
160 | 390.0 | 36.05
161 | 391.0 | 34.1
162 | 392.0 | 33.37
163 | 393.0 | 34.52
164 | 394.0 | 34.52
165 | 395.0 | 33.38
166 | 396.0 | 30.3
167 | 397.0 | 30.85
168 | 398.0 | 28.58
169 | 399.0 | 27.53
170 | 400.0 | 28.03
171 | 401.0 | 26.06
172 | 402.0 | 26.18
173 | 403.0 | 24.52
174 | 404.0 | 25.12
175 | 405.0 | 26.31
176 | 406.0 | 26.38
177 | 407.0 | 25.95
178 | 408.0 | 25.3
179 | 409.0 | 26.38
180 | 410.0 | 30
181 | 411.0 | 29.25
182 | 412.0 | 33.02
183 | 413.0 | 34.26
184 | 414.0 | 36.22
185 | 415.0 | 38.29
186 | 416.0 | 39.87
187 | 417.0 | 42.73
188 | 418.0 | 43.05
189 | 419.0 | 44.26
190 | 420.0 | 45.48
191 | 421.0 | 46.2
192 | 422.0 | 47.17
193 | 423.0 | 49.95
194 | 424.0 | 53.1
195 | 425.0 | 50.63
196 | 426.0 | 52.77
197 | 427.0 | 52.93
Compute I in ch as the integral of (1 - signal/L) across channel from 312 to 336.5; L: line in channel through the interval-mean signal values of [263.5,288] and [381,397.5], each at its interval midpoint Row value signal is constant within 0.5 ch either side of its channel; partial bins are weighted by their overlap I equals -1.75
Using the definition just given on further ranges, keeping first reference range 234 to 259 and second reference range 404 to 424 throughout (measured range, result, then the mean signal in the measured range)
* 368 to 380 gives -1.18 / 43.4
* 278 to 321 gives -4.25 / 49.7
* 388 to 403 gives 2.59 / 31.4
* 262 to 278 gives -0.99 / 50.4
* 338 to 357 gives -2.78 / 47.6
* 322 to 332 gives -1.17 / 48.1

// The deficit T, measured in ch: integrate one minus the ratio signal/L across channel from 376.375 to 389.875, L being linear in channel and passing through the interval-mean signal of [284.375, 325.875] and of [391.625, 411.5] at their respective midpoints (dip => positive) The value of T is -2.9 ch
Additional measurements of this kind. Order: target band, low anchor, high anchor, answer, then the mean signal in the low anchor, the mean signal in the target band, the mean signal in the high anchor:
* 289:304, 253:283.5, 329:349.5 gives -0.4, 49.7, 51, 49.7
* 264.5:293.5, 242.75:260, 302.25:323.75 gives -2.4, 48.3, 51.5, 46.6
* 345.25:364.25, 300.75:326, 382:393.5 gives -1.7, 46.8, 44.9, 36.7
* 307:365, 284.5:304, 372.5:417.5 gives -3.5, 51.8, 47.2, 34.6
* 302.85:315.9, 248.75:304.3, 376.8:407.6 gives -0.4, 50.3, 46.9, 33.7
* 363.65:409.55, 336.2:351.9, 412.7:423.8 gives 9.5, 48.9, 36.3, 42.9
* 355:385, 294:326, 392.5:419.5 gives -4.3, 47.9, 43.1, 31.5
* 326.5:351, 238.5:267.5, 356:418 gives -4.7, 48.8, 49.3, 37.1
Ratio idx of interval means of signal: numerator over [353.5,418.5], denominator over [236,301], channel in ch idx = 0.7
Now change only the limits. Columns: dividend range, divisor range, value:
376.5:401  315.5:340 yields 0.74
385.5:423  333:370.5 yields 0.72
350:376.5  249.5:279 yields 0.90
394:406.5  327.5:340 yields 0.56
